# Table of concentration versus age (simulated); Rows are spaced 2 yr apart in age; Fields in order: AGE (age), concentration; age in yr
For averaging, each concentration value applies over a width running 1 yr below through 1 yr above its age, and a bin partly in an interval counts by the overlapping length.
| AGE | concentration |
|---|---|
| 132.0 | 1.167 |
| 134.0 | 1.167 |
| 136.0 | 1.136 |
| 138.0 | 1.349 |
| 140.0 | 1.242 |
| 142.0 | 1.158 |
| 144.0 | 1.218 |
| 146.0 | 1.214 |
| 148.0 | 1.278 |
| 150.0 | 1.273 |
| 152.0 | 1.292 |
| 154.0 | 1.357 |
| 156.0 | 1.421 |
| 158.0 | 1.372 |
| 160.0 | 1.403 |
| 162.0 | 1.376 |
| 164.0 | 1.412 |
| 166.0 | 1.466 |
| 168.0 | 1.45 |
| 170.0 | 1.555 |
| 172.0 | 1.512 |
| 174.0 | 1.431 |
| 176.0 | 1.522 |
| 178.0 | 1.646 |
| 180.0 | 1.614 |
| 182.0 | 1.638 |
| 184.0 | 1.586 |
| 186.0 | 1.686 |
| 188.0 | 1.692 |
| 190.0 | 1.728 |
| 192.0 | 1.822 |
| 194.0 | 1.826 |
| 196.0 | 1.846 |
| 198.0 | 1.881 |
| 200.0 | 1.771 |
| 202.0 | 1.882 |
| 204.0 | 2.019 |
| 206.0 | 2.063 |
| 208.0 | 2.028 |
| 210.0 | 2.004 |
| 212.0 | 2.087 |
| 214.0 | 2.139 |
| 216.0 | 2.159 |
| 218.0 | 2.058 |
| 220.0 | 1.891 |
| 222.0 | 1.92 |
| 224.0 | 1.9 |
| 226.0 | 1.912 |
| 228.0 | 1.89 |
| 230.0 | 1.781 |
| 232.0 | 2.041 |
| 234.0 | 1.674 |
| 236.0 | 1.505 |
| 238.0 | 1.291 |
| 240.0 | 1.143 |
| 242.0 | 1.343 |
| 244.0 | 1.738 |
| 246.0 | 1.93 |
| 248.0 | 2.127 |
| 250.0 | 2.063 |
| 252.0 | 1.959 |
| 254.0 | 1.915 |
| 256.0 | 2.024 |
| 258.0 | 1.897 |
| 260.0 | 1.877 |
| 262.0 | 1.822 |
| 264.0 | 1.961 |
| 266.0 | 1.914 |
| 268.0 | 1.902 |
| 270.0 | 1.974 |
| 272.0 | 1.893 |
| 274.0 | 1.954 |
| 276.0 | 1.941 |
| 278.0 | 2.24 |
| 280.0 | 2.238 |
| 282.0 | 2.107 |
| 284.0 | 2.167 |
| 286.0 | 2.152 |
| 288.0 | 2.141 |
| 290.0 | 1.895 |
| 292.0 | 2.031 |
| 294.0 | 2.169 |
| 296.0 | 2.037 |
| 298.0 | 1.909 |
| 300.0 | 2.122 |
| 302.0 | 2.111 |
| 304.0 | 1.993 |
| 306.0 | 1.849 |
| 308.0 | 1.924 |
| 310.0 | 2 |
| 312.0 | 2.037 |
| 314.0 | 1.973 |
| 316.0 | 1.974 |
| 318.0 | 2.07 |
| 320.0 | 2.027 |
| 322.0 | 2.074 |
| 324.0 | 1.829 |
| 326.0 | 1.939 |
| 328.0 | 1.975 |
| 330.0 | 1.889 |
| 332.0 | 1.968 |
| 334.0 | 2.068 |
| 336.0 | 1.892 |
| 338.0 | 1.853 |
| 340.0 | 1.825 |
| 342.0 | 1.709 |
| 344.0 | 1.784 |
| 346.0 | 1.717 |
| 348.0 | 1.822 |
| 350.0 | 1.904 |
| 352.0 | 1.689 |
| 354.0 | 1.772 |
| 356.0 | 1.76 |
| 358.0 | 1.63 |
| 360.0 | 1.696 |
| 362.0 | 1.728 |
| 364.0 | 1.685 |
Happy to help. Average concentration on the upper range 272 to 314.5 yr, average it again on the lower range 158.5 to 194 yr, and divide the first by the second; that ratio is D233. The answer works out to 1.31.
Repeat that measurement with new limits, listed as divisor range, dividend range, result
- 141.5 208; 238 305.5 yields 1.24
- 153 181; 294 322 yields 1.37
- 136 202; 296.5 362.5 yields 1.26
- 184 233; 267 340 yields 1.05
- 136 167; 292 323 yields 1.53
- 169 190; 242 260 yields 1.20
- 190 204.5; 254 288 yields 1.08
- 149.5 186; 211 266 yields 1.26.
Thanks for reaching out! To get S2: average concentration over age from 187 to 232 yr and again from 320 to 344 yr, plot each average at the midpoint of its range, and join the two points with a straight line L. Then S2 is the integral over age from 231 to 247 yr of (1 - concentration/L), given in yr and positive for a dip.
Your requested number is 2.8 yr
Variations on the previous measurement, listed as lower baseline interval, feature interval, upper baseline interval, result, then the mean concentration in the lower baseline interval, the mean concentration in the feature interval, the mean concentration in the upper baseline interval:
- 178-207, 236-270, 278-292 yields 3.5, 1.78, 1.8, 2.12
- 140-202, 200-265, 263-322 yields -3.9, 1.52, 1.87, 2.03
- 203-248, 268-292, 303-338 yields -1.8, 1.85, 2.06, 1.97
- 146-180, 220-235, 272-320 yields -1.3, 1.42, 1.88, 2.04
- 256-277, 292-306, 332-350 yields -1.1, 1.92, 2.04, 1.85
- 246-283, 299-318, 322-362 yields -1.0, 1.99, 2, 1.83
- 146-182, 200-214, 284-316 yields -3.3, 1.43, 2.01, 2.03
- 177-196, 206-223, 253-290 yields -2.2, 1.7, 2.04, 2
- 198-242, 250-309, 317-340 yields -2.9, 1.85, 2.01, 1.96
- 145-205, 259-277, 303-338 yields -0.9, 1.57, 1.92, 1.97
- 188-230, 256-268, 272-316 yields 0.6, 1.93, 1.91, 2.04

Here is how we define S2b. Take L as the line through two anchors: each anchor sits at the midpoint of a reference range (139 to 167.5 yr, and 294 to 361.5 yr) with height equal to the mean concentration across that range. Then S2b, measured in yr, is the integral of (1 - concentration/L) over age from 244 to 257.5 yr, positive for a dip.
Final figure -2.7 yr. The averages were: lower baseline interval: 1.32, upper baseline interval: 1.91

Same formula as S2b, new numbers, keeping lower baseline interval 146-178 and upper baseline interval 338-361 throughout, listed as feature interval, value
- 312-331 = -2.99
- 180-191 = -1.57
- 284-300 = -3.95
